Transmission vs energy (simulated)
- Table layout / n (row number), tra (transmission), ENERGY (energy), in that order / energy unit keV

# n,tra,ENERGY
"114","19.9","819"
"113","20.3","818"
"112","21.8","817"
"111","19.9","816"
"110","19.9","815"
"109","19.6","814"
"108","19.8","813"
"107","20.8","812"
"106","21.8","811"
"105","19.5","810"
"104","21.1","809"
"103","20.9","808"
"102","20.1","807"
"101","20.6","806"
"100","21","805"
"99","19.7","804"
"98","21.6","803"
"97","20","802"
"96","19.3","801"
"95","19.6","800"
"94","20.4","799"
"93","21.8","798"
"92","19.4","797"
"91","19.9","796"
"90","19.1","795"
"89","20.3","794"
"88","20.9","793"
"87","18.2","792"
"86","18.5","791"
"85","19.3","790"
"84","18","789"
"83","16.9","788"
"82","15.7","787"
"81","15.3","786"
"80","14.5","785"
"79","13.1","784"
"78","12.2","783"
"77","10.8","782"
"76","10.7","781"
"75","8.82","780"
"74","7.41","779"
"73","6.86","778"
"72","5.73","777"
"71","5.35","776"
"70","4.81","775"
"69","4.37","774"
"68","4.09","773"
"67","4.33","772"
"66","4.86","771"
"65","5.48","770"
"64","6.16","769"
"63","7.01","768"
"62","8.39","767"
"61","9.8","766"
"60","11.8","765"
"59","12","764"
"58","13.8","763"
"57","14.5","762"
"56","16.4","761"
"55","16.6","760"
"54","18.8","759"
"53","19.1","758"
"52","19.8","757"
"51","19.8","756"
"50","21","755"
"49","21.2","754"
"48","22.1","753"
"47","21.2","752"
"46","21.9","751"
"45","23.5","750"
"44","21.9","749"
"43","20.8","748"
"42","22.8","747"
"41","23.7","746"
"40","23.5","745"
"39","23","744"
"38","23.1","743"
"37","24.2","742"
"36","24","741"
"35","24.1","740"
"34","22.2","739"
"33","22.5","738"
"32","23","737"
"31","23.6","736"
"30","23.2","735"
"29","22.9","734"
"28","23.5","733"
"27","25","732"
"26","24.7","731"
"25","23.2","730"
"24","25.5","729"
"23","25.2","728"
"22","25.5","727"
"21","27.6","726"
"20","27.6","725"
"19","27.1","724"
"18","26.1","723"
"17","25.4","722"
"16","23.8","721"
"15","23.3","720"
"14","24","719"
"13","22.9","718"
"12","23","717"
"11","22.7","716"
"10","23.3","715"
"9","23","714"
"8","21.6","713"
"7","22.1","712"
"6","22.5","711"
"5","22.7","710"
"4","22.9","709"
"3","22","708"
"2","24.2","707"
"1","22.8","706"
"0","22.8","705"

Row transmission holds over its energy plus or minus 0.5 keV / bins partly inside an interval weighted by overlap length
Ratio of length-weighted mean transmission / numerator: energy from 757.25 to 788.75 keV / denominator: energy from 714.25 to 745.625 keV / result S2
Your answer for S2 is 0.44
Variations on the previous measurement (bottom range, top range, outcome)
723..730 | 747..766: 0.71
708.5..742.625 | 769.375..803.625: 0.57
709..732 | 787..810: 0.82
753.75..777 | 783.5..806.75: 1.64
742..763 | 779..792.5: 0.70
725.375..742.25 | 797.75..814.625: 0.85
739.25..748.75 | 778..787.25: 0.50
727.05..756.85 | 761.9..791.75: 0.45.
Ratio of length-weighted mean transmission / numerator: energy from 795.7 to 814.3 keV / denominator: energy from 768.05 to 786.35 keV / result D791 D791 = 2.56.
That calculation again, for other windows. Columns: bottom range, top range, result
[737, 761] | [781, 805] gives 0.83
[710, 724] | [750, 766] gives 0.76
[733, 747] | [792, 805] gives 0.86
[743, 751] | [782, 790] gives 0.66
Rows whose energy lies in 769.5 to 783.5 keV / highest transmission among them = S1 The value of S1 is 12.2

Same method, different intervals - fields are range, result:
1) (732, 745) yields 25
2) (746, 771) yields 23.7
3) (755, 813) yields 21.8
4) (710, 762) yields 27.6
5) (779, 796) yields 20.9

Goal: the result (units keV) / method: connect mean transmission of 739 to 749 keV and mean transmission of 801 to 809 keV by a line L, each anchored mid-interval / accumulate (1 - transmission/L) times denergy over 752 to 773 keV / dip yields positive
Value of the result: 8.3 keV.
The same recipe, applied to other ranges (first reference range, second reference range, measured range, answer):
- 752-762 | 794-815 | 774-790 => 7.0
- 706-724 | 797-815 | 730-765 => 1.8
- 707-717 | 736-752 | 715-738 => -1.7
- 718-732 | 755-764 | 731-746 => -1.0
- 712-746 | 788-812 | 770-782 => 8.5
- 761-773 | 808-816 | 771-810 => 1.0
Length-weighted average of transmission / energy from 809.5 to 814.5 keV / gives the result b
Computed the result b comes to 20.3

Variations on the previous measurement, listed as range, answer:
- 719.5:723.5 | 24.7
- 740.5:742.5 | 24.1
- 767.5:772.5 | 5.57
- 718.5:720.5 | 23.6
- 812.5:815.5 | 19.8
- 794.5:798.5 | 20.1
